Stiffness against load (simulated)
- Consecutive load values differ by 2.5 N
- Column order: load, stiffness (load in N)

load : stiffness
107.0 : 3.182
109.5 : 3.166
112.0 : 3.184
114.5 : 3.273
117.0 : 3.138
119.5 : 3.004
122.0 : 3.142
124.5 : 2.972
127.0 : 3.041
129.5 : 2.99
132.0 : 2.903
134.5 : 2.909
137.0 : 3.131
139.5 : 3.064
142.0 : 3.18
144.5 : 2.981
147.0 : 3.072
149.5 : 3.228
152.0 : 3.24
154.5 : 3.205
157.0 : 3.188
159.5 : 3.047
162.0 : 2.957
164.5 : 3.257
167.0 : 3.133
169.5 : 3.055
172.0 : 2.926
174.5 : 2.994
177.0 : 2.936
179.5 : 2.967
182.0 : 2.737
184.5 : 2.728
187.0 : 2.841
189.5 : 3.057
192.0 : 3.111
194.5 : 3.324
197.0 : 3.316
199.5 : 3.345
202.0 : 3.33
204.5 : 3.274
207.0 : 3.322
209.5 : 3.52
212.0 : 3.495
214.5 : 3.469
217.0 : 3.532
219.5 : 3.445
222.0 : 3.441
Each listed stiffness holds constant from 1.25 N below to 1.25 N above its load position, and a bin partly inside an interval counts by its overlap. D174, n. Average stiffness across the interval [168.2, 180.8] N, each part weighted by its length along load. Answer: 2.98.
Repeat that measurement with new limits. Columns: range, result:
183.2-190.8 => 2.88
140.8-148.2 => 3.08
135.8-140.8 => 3.1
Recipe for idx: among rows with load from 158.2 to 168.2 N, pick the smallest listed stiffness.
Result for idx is 2.957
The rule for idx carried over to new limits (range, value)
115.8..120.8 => 3.004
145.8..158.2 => 3.072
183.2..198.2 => 2.728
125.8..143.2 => 2.903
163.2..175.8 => 2.926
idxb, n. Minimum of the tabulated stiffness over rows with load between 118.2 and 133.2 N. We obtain 2.903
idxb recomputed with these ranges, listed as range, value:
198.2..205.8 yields 3.274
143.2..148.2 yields 2.981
